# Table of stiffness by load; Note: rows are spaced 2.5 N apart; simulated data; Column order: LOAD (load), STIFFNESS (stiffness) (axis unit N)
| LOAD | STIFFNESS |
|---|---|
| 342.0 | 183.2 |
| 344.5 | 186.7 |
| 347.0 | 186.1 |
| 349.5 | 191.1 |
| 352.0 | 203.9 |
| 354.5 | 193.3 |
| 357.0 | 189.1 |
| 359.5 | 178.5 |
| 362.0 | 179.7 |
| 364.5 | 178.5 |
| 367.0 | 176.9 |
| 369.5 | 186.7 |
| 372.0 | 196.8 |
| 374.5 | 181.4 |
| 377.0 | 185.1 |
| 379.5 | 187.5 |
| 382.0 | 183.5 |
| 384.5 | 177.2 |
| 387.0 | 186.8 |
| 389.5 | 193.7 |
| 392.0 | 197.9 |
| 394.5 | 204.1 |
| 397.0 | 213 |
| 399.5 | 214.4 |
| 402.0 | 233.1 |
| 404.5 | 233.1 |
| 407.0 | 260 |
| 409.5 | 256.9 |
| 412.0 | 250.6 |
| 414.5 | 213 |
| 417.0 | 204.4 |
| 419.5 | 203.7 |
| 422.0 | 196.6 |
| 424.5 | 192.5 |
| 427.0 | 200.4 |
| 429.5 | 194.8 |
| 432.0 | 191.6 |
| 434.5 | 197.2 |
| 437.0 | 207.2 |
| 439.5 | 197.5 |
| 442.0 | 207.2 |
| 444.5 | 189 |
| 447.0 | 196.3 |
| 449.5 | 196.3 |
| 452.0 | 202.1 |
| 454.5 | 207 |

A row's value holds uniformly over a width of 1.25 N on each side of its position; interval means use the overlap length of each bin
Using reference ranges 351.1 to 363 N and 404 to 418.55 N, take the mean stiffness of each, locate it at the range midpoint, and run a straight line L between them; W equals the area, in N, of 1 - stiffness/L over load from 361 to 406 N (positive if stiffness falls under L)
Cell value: 3.50 N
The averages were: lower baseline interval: 189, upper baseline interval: 236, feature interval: 195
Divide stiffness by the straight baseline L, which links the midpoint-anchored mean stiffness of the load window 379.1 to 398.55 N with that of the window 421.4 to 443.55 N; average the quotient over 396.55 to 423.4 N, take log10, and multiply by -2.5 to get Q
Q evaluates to -0.15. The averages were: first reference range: 194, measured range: 226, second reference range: 198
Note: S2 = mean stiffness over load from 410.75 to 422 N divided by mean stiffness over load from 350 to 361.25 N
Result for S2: 1.1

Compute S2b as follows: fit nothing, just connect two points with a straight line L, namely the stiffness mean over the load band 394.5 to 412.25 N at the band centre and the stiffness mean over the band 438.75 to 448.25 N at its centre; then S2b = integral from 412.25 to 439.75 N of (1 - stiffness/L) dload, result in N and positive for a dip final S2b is 1.5 N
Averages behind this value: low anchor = 234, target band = 202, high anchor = 198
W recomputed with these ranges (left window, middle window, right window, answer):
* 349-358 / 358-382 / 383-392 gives 0.96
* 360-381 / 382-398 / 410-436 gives -0.17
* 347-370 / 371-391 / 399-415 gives 2.31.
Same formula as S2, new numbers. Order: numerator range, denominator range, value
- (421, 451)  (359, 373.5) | 1.08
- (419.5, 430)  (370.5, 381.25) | 1.05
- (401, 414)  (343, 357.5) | 1.28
